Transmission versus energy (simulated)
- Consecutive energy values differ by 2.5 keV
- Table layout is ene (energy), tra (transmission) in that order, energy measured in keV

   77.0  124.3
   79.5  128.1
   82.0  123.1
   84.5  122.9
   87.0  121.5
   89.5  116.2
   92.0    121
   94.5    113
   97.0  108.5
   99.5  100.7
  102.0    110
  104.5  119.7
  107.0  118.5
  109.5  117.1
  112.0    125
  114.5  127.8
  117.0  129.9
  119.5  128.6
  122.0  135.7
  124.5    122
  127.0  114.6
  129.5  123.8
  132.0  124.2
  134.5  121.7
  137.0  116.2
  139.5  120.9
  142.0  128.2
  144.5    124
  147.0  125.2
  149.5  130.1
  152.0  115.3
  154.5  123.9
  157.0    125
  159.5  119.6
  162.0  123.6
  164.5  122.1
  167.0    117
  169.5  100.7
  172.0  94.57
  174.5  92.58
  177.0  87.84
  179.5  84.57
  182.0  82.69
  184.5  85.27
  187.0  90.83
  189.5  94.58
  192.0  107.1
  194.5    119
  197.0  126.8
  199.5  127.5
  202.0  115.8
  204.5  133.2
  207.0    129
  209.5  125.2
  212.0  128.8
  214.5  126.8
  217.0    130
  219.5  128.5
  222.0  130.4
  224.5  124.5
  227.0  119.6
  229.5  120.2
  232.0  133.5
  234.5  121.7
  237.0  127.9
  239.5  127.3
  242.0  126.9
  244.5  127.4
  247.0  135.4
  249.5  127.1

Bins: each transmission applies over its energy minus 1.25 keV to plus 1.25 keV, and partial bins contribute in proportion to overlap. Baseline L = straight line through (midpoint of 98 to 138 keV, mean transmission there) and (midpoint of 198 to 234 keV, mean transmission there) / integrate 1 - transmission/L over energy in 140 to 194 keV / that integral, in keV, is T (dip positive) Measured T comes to 6.5 keV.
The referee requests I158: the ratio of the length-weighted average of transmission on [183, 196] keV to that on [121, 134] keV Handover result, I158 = 0.80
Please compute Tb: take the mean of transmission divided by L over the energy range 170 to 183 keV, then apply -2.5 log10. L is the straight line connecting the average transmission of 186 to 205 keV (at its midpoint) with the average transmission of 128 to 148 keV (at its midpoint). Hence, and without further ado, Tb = 0.293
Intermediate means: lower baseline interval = 123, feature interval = 89.3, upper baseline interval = 114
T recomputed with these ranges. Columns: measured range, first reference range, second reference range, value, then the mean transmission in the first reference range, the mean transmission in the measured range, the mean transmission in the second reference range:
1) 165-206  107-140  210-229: 7.0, 124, 104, 127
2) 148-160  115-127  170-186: -2.1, 127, 123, 88.6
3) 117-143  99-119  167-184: -3.0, 120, 124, 92.2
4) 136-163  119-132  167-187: -3.5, 125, 123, 91.5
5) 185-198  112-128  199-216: 2.1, 127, 106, 127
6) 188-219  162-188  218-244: -2.7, 97.2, 122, 126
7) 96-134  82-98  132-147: -0.1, 118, 121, 123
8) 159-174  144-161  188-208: 1.3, 123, 112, 119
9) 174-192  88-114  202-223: 5.1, 115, 89.5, 128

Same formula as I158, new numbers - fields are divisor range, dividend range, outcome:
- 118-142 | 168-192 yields 0.74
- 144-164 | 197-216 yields 1.03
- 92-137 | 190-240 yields 1.04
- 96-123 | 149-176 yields 0.95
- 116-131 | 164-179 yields 0.80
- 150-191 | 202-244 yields 1.22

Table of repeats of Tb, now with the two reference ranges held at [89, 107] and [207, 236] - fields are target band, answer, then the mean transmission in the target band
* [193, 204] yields 0.01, 123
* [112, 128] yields -0.10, 127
